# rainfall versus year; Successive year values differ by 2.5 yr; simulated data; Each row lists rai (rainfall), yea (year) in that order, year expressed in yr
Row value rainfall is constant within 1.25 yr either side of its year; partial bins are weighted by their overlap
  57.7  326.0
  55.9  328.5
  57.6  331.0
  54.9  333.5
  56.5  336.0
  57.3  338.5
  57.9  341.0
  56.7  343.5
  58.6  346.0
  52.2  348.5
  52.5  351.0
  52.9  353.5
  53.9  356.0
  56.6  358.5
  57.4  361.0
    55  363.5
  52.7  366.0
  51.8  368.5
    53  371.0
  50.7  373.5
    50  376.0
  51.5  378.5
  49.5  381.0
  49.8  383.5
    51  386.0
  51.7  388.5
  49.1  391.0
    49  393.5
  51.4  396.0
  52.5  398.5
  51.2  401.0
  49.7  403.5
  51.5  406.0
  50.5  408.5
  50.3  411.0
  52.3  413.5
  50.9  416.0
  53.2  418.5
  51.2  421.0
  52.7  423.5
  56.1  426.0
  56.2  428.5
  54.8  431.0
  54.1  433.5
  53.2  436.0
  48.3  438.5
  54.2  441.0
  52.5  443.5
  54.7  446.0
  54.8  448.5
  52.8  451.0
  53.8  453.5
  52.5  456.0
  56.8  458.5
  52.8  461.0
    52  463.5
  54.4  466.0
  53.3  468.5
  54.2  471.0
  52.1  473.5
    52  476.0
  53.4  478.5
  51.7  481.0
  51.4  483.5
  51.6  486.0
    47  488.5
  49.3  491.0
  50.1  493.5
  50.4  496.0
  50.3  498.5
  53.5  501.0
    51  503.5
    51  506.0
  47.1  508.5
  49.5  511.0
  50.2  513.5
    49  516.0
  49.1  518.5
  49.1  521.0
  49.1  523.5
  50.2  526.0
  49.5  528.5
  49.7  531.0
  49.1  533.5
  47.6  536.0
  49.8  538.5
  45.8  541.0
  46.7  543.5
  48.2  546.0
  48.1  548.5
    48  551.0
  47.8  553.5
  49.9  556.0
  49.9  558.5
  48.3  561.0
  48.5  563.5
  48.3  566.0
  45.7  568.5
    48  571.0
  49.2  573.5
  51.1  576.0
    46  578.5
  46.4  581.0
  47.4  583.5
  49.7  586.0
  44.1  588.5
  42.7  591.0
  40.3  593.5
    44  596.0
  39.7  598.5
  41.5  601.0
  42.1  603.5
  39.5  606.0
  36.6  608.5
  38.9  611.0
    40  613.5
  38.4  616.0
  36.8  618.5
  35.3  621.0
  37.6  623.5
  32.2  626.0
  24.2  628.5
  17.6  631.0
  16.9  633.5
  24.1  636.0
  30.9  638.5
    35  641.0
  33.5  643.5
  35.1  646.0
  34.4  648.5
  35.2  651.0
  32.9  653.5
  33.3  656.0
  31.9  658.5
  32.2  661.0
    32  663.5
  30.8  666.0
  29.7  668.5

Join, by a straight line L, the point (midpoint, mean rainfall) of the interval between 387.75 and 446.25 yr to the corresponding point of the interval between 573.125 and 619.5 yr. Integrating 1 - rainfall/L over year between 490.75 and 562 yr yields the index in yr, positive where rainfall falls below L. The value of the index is -4.3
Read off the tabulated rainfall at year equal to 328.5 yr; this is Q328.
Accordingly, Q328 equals 55.9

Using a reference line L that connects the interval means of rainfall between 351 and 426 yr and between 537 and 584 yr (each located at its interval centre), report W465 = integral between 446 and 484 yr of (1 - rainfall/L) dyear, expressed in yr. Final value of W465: -2.3 yr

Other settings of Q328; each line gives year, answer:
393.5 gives 49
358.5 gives 56.6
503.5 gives 51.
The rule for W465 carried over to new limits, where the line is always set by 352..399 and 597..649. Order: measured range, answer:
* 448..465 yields -2.8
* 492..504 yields -2.2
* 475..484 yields -1.6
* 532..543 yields -2.2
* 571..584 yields -3.8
